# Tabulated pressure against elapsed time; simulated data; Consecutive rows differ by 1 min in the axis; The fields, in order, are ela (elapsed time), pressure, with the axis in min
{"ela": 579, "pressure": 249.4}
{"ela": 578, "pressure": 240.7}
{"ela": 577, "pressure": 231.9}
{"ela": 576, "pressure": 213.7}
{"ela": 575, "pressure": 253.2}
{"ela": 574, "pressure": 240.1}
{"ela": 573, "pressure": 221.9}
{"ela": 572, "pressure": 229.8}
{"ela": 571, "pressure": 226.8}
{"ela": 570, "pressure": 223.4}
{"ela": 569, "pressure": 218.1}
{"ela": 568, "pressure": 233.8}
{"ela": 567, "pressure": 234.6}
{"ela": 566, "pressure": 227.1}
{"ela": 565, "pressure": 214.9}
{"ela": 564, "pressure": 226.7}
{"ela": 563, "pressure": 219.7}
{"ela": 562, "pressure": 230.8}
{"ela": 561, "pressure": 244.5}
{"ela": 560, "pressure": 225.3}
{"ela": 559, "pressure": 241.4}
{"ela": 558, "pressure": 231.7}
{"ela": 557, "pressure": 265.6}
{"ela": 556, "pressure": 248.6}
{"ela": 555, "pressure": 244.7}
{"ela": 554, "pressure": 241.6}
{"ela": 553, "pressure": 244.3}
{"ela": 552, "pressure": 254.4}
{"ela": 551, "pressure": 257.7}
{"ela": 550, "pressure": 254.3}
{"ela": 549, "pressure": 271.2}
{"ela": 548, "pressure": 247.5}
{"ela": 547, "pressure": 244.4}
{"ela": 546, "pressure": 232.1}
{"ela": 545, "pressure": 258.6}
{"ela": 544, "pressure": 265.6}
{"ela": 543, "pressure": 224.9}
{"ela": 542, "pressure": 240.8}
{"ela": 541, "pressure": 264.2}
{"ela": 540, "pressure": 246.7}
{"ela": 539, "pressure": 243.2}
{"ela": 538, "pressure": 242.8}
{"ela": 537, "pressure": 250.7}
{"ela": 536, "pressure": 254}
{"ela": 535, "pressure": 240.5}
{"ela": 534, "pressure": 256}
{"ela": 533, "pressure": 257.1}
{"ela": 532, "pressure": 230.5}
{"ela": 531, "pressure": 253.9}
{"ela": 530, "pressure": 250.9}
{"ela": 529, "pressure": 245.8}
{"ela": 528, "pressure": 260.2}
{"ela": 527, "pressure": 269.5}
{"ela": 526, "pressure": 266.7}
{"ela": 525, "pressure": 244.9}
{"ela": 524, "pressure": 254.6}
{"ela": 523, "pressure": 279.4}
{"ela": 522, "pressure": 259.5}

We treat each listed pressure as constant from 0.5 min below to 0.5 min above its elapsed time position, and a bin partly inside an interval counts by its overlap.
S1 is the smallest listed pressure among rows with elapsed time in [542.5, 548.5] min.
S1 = 224.9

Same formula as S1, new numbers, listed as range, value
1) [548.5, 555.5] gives 241.6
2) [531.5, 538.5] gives 230.5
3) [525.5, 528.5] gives 260.2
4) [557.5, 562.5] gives 225.3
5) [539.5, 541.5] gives 246.7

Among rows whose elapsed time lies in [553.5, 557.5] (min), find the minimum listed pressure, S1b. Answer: 241.6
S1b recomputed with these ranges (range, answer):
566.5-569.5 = 218.1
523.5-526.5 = 244.9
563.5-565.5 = 214.9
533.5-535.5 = 240.5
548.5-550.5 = 254.3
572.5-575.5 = 221.9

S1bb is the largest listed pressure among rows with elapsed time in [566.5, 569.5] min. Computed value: 234.6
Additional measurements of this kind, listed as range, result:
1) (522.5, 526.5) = 279.4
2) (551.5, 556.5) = 254.4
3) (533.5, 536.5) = 256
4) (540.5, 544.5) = 265.6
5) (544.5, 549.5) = 271.2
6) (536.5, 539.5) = 250.7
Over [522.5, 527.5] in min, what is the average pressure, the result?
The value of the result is 263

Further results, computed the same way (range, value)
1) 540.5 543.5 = 243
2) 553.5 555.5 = 243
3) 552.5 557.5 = 249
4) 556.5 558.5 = 249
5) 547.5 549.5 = 259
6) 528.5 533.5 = 248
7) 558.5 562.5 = 236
